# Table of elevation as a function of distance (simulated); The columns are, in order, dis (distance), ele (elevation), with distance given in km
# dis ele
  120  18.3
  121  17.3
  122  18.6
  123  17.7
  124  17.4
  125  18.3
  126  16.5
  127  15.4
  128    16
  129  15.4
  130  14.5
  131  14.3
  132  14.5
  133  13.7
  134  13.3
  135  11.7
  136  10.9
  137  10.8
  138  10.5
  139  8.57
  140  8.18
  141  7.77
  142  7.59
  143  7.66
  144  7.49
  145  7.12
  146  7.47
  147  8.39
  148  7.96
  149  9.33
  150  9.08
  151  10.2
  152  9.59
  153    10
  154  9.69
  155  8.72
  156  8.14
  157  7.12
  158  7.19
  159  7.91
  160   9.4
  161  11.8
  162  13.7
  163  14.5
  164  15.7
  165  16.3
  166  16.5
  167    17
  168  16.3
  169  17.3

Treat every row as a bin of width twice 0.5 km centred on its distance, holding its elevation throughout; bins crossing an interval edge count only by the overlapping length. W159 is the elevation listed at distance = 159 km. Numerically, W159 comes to 7.91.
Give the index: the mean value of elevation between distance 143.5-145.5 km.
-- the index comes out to 7.3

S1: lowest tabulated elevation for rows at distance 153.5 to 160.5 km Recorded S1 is 7.12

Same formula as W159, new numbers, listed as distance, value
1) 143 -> 7.66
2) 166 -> 16.5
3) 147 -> 8.39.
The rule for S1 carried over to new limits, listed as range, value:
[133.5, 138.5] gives 10.5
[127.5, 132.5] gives 14.3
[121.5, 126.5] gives 16.5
